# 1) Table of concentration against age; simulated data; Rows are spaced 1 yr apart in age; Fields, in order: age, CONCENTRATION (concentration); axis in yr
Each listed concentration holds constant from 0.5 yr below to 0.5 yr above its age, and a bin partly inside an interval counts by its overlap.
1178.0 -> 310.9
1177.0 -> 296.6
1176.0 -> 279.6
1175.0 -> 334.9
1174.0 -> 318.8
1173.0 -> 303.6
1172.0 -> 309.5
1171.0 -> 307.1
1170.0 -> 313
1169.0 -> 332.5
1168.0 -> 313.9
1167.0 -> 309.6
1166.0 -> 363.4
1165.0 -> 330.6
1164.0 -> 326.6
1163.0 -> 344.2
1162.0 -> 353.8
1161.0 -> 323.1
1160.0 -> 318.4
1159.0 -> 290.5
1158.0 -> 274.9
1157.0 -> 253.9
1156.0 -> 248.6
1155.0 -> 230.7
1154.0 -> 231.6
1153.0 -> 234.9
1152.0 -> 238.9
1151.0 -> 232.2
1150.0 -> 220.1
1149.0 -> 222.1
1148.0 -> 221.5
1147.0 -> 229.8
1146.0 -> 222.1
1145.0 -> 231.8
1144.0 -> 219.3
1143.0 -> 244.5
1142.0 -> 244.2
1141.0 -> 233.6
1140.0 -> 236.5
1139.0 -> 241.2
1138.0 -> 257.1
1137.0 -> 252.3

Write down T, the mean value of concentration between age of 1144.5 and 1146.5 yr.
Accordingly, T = 227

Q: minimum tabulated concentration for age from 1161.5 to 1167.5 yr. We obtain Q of 309.6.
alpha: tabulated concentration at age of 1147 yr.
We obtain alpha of 229.8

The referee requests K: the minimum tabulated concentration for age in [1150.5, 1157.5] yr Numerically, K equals 230.7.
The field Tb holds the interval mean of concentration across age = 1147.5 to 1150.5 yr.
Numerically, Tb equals 221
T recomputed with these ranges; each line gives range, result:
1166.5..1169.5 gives 319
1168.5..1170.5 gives 323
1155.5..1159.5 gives 267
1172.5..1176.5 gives 309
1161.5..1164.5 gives 342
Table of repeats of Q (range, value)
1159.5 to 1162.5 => 318.4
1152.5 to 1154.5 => 231.6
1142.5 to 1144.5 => 219.3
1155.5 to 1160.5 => 248.6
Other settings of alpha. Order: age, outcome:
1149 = 222.1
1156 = 248.6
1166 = 363.4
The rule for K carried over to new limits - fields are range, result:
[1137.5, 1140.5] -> 236.5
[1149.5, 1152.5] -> 220.1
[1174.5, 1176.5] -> 279.6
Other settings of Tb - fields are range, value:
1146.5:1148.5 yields 226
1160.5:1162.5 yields 338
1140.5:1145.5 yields 235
